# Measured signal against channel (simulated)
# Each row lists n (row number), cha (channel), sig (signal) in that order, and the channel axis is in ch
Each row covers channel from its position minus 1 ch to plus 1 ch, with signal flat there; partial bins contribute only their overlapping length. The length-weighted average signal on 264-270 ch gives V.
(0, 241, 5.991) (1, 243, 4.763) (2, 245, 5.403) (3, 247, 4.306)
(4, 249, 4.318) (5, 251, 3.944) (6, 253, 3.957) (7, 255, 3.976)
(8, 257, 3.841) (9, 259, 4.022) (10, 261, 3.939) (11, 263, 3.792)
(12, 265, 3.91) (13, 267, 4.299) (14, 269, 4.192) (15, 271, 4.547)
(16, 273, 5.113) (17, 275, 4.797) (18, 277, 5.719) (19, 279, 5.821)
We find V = 4.13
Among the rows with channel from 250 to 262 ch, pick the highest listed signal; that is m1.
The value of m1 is 4.022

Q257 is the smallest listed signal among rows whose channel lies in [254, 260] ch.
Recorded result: 3.841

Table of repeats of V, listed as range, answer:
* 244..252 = 4.49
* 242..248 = 4.82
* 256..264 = 3.9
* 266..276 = 4.59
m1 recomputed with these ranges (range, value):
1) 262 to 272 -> 4.547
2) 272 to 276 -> 5.113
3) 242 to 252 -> 5.403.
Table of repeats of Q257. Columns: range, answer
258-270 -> 3.792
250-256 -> 3.944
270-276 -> 4.547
